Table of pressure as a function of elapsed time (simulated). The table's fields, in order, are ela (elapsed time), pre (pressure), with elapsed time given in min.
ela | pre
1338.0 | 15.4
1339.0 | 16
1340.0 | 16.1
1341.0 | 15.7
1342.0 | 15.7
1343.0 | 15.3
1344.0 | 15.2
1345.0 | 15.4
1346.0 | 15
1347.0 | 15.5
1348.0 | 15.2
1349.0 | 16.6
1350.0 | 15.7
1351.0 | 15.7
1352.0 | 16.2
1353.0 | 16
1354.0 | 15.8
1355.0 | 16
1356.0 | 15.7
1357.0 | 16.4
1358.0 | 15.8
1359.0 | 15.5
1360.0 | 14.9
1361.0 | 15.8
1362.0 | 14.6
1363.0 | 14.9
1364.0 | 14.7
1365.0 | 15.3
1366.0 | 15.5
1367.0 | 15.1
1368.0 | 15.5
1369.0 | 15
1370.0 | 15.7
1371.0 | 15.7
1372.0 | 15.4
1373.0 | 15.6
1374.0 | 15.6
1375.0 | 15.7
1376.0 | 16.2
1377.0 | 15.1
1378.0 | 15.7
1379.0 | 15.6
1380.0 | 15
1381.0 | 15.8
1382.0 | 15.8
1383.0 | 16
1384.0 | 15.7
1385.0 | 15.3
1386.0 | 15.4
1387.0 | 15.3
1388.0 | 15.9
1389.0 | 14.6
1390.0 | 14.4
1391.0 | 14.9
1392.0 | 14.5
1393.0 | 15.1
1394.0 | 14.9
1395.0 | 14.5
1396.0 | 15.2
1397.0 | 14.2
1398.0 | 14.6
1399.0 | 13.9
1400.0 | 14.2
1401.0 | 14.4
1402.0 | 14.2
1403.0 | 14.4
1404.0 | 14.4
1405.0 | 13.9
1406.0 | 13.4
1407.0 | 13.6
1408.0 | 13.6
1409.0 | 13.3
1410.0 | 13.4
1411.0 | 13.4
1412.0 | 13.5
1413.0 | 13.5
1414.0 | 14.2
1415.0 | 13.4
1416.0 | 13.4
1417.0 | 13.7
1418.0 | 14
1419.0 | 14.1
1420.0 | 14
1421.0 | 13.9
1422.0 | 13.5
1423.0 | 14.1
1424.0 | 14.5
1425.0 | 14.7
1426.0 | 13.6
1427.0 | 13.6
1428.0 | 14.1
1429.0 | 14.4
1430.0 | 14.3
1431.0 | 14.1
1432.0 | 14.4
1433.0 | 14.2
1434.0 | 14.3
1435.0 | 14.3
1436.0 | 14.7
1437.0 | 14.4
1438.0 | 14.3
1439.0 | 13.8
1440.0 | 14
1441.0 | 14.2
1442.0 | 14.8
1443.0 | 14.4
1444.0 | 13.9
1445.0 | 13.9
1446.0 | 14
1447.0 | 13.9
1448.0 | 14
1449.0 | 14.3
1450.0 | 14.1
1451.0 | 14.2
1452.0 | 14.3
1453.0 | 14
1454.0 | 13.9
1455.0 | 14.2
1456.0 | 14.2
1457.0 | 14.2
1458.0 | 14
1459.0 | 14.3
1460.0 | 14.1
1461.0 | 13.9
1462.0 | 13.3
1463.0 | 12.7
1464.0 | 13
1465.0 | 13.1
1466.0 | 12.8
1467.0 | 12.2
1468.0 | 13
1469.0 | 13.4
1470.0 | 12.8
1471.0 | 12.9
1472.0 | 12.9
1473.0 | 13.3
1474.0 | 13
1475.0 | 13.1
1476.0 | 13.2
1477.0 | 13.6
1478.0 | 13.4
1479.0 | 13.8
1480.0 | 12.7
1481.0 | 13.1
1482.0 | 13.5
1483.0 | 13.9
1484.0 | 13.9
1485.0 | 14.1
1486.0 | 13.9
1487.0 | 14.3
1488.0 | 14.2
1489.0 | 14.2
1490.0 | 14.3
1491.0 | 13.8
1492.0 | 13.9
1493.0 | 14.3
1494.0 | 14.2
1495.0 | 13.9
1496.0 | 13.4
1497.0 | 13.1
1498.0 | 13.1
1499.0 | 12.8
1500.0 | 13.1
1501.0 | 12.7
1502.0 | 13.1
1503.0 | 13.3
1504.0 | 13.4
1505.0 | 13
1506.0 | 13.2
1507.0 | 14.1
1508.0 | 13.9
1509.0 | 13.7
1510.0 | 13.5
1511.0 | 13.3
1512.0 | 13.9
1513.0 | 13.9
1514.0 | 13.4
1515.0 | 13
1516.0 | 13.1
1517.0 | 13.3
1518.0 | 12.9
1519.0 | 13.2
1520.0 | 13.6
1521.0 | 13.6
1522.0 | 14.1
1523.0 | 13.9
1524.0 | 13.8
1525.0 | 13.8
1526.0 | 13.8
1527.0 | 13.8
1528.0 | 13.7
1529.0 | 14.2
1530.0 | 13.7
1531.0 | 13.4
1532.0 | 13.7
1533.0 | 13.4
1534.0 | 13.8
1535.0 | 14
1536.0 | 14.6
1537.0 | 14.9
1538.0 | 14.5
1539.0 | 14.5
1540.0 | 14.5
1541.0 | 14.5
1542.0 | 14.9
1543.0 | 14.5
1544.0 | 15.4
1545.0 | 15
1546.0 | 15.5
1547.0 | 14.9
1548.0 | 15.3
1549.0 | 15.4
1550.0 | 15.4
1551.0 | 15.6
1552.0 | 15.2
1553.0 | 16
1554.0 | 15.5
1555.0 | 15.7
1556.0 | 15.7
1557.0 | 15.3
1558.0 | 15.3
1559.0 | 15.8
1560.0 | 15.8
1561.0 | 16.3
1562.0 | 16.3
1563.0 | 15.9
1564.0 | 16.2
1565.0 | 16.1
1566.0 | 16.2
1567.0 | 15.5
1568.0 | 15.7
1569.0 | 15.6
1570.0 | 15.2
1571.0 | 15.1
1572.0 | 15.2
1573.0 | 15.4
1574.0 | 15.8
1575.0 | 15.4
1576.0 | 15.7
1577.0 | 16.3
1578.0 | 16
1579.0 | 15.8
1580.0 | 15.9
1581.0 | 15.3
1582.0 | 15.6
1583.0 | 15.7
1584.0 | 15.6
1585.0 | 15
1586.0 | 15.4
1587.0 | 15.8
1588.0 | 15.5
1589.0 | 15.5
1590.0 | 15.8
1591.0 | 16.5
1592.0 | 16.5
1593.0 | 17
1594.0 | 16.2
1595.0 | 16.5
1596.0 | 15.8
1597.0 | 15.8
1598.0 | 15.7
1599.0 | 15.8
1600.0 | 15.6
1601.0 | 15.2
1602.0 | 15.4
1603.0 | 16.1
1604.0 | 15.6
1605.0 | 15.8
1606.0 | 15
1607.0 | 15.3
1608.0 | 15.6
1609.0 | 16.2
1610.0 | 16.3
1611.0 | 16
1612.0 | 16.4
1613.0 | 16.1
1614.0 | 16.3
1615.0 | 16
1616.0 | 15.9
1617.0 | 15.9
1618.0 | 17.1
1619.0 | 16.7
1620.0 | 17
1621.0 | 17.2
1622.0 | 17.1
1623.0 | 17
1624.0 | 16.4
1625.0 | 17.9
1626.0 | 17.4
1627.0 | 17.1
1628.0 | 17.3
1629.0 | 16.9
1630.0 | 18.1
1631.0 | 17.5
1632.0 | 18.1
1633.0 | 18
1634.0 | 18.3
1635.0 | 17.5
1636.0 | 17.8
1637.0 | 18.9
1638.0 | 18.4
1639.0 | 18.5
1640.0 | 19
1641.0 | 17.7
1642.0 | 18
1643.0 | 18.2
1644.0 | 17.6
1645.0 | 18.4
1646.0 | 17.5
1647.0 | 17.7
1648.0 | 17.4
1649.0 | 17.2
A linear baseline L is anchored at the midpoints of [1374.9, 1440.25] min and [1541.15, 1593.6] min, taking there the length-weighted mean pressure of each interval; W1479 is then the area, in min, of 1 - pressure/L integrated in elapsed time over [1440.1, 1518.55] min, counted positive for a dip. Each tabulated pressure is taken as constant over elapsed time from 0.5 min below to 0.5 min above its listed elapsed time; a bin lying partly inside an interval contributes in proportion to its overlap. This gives 7.1 min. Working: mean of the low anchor 14.4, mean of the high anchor 15.6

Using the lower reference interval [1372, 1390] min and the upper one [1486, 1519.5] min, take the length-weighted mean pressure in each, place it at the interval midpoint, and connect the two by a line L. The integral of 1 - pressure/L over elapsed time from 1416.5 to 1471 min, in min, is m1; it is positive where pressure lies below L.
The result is 2.2 min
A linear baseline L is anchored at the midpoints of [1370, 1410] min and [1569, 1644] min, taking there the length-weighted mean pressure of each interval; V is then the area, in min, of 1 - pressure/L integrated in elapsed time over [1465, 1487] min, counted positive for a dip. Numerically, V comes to 3.2 min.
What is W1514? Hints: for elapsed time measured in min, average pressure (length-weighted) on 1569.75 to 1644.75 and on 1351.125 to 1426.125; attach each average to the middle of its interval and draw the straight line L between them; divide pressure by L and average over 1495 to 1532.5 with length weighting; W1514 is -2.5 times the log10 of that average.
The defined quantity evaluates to 0.17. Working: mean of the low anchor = 14.8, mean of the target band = 13.5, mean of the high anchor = 16.5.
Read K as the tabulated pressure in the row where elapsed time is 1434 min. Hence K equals 14.3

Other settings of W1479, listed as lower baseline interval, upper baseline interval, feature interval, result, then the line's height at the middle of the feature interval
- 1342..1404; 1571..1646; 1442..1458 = 1.6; 15.7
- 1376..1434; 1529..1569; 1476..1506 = 2.6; 14.8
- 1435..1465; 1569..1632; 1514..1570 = 2.2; 15.3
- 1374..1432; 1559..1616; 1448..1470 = 1.8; 14.9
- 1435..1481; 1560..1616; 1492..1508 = 1.1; 14.4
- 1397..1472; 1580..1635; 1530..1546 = 1.0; 15.3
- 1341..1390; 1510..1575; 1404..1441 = 3.2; 15.2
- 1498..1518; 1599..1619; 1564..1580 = -0.8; 15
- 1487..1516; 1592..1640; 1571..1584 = 0.0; 15.6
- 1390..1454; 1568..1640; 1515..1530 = 1.7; 15.3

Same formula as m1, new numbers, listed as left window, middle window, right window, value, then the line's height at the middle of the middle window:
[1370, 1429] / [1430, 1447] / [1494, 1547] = 0.1 min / 14.3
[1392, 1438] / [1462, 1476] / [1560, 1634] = 1.7 min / 14.7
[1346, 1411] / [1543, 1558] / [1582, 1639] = 0.7 min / 16.1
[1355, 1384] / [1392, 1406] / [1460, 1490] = 0.5 min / 14.9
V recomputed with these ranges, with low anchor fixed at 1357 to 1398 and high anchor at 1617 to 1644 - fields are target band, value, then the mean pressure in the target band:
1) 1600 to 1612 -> 1.17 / 15.7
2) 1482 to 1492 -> 1.39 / 14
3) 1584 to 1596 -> 0.91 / 15.9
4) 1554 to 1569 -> 1.03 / 15.8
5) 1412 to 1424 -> 1.42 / 13.8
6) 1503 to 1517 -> 2.57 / 13.5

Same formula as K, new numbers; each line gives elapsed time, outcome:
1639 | 18.5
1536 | 14.6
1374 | 15.6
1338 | 15.4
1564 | 16.2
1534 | 13.8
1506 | 13.2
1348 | 15.2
